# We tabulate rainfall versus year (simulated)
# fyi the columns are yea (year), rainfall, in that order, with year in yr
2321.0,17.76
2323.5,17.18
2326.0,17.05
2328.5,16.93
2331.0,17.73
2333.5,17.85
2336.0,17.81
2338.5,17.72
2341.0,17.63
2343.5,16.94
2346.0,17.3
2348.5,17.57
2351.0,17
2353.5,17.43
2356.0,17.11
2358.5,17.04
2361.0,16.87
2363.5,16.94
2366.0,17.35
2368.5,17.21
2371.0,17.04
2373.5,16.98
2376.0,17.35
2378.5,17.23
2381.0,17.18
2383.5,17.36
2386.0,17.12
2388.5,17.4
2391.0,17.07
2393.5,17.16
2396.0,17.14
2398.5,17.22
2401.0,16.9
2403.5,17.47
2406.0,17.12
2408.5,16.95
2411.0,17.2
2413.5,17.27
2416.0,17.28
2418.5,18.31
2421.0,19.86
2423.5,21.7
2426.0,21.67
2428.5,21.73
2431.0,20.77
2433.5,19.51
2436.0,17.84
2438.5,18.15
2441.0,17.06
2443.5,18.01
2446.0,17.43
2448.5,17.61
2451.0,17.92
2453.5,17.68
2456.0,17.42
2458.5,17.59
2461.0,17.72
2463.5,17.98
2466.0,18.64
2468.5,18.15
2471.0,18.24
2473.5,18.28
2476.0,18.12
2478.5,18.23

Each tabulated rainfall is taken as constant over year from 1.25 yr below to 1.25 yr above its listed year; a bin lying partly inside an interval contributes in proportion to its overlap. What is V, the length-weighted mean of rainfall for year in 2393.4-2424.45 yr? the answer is 17.8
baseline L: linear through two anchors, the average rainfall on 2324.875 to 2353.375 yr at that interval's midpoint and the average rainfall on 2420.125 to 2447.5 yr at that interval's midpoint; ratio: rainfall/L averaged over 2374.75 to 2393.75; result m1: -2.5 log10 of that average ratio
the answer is 0.07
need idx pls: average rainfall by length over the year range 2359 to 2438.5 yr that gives 17.9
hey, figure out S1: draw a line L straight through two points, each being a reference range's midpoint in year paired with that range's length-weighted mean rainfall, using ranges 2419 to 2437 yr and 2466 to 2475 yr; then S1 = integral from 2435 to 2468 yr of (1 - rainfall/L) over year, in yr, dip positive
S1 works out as 2.4 yr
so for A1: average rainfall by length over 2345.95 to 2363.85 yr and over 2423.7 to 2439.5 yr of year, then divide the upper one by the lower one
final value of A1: 1.17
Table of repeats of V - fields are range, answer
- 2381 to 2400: 17.2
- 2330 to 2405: 17.3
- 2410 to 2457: 18.7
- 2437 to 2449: 17.7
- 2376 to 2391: 17.2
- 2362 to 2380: 17.2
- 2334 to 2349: 17.5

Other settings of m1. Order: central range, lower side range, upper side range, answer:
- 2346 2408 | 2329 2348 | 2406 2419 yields 0.016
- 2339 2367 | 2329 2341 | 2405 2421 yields 0.029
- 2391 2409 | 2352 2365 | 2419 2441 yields 0.096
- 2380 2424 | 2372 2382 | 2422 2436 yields 0.078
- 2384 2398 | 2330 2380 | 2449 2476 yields 0.021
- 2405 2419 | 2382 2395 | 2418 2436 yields 0.111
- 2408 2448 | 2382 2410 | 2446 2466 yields -0.080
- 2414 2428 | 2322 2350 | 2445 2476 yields -0.115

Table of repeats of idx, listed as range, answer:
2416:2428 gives 20.1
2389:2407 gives 17.2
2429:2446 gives 18.6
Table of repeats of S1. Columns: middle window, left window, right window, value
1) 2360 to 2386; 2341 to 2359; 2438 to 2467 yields 0.3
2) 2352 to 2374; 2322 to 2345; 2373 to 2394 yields 0.2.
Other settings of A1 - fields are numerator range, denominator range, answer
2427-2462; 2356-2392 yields 1.07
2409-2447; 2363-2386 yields 1.10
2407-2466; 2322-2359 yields 1.06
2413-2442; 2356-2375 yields 1.13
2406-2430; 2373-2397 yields 1.11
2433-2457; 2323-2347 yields 1.02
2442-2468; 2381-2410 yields 1.04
